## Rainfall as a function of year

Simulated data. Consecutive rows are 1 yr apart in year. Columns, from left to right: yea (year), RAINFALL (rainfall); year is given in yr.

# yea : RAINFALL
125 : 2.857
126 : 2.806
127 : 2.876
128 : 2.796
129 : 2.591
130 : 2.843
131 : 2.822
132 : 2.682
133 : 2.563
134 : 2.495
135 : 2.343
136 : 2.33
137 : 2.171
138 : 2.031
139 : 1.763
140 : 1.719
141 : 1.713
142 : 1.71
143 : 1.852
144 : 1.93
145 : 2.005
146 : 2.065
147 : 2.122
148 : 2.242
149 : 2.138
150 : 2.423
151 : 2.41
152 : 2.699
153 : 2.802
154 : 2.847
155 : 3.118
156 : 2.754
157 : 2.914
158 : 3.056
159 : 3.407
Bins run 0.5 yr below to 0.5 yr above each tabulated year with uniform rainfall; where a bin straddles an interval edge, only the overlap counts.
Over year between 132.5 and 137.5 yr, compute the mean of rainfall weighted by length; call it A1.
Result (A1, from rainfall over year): 2.38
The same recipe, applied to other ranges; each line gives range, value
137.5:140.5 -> 1.84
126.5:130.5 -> 2.78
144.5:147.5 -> 2.06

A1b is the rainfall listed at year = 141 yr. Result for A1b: 1.713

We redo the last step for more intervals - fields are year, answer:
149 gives 2.138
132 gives 2.682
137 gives 2.171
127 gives 2.876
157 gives 2.914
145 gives 2.005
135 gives 2.343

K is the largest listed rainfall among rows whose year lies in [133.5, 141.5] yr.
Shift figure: 2.495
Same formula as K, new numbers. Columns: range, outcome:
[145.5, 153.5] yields 2.802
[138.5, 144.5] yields 1.93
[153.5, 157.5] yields 3.118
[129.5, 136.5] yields 2.843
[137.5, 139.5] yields 2.031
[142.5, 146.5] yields 2.065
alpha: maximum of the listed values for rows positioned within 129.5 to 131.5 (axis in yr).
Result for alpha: 2.843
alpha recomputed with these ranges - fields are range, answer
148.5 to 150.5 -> 2.423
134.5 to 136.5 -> 2.343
